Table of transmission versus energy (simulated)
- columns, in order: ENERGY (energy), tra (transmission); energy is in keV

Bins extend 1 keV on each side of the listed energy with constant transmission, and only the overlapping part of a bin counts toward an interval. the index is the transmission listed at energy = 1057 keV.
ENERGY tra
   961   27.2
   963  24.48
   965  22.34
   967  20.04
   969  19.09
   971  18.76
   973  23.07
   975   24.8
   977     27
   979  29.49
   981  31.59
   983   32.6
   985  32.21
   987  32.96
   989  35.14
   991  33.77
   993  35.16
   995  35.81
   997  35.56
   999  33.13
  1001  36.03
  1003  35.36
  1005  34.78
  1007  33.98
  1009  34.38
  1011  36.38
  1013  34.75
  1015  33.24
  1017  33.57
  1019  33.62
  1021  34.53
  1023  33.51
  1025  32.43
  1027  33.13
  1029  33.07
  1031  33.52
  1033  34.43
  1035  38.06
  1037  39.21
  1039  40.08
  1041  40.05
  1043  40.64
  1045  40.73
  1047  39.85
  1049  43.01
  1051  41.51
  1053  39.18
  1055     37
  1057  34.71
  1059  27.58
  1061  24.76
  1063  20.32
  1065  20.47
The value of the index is 34.71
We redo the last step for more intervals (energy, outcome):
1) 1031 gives 33.52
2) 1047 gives 39.85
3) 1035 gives 38.06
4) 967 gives 20.04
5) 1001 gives 36.03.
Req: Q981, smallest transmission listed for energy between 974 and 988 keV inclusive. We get 24.8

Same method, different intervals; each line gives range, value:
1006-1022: 33.24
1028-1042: 33.07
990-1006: 33.13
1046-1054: 39.18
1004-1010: 33.98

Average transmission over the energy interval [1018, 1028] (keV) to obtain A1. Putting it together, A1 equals 33.4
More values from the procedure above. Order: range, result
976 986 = 30.6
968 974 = 20.3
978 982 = 30.5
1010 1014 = 35.6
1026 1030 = 33.1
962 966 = 23.4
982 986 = 32.4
